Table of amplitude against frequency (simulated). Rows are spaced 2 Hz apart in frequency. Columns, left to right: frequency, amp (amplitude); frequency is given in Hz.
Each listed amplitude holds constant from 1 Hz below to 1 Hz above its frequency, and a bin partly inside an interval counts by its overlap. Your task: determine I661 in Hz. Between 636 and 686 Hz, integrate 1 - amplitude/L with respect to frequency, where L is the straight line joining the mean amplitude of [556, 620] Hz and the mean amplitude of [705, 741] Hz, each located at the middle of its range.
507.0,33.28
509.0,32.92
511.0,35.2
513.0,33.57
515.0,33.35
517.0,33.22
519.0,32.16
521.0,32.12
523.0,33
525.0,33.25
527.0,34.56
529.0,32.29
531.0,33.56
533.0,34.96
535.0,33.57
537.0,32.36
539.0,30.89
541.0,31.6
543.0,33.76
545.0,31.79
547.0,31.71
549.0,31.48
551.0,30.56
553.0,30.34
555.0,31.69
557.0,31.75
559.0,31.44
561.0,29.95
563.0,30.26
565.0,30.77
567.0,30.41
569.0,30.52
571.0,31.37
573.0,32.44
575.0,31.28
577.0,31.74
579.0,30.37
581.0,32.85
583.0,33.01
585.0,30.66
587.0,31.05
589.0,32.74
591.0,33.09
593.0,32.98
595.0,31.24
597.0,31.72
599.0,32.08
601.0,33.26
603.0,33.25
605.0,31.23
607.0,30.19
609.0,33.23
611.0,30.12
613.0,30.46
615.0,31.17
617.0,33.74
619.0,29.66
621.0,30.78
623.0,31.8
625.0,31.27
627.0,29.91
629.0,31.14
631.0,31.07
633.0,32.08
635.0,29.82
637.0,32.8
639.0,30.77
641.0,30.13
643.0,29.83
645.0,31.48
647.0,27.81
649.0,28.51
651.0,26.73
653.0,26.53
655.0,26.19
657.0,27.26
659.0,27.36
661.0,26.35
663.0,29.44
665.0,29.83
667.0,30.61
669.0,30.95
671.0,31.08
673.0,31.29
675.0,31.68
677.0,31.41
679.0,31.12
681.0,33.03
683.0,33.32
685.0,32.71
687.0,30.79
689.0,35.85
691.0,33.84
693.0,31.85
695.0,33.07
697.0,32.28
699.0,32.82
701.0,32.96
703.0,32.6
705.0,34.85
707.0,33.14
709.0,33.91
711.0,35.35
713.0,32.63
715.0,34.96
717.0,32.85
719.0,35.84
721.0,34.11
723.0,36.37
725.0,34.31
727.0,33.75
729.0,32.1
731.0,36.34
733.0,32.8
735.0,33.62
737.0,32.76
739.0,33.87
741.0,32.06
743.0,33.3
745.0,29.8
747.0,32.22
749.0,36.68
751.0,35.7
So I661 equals 4.5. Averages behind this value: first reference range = 31.6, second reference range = 34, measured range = 29.9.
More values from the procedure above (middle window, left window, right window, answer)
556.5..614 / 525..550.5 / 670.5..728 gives 2.3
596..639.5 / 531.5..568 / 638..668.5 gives -2.6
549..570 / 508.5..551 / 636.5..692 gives 1.0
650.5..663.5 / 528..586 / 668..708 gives 2.1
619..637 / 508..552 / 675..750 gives 1.1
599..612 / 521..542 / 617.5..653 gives -0.4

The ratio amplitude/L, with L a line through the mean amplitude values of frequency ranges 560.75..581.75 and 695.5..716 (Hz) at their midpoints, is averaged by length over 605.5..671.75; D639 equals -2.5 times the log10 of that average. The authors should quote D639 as 0.08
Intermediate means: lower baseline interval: 31.1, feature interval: 30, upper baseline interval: 33.5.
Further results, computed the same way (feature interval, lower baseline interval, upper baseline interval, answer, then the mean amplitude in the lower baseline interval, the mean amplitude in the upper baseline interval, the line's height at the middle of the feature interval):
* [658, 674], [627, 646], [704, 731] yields 0.090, 31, 34.2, 32.2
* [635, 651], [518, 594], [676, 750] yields 0.097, 32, 33.4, 32.7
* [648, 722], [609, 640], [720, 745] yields 0.033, 31.2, 33.6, 32.5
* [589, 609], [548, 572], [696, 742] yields -0.021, 30.9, 33.8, 31.6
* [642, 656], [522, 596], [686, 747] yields 0.166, 31.9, 33.5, 32.8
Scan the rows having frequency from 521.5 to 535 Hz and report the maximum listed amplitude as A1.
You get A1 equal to 34.96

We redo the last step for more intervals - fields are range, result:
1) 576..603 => 33.26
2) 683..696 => 35.85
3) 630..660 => 32.8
